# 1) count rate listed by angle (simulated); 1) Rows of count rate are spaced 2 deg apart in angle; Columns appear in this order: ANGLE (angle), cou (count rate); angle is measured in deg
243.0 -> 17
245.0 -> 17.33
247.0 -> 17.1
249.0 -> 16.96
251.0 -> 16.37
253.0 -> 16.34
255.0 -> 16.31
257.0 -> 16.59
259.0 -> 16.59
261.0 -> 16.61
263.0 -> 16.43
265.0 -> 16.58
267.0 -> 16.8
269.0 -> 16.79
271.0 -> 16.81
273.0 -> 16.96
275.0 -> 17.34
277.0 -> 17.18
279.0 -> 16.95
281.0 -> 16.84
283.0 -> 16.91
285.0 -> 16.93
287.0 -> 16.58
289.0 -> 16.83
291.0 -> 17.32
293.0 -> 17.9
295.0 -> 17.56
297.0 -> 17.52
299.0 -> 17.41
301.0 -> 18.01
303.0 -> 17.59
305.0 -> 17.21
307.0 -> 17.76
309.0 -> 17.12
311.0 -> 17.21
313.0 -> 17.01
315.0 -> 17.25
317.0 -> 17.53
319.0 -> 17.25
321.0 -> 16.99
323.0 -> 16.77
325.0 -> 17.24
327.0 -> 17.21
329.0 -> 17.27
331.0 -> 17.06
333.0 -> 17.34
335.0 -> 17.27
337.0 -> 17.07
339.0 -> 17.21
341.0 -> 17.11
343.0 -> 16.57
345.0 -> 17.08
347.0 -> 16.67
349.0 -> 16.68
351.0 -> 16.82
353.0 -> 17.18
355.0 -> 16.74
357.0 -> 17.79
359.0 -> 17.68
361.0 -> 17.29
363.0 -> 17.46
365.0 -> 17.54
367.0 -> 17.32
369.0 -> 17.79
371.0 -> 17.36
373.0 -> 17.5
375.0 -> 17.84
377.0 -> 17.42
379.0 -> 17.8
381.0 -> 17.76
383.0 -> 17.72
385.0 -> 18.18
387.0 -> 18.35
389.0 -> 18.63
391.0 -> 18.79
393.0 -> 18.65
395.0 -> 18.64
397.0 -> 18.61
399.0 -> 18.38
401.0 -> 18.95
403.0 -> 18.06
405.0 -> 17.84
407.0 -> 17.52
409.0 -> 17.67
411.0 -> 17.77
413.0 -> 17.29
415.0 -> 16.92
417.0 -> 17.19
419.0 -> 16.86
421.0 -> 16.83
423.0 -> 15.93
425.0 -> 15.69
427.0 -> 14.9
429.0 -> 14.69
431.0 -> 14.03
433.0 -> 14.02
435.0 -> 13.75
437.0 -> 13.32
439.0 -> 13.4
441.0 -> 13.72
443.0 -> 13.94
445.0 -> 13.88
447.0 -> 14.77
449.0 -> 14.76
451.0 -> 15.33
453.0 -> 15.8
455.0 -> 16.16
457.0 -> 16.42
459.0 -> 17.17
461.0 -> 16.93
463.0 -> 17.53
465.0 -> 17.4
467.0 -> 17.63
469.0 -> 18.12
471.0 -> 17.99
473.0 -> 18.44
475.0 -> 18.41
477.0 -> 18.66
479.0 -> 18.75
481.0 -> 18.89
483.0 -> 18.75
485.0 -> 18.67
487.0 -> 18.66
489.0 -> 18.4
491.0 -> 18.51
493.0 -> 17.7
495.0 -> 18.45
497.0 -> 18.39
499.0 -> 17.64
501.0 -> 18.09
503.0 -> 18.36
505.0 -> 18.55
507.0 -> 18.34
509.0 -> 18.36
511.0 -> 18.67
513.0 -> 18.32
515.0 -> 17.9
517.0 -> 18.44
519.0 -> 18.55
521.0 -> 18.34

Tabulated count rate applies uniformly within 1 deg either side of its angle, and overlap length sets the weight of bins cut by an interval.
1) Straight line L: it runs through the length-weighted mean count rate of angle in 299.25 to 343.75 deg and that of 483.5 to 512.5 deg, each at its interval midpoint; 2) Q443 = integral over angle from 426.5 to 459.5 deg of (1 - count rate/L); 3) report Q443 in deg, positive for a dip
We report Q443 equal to 6.1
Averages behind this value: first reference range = 17.2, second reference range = 18.3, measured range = 14.7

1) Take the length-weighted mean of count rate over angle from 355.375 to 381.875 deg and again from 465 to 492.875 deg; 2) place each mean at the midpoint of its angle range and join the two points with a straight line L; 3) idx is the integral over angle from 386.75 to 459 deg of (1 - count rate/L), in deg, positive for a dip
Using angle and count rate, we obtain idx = 6.6 deg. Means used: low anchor 17.6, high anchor 18.4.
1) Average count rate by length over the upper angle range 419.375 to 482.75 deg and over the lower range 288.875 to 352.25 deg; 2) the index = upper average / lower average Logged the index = 0.9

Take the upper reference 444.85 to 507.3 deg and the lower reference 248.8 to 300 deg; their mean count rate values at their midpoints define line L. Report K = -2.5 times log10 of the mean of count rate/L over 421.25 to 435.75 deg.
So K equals 0.17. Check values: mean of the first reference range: 16.9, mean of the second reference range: 17.6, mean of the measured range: 14.8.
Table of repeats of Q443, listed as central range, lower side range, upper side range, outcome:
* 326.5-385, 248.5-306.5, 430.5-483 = -2.4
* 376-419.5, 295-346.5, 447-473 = -2.5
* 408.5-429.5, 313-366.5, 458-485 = 1.4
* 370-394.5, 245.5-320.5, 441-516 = -1.1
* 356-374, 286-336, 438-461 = -1.2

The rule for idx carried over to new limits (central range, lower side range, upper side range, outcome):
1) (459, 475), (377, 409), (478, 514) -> 0.5 deg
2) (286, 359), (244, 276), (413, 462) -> -4.3 deg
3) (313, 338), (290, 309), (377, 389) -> 0.7 deg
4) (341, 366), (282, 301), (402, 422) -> 0.3 deg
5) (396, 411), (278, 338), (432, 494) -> -1.1 deg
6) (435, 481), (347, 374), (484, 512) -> 4.5 deg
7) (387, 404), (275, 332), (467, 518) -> -0.8 deg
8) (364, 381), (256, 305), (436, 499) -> -0.6 deg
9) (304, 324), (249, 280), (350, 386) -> -0.1 deg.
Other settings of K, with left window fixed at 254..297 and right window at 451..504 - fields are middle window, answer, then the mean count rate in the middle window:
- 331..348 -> 0.011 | 17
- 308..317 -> -0.007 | 17.2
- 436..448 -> 0.267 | 13.8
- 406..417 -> 0.009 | 17.4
